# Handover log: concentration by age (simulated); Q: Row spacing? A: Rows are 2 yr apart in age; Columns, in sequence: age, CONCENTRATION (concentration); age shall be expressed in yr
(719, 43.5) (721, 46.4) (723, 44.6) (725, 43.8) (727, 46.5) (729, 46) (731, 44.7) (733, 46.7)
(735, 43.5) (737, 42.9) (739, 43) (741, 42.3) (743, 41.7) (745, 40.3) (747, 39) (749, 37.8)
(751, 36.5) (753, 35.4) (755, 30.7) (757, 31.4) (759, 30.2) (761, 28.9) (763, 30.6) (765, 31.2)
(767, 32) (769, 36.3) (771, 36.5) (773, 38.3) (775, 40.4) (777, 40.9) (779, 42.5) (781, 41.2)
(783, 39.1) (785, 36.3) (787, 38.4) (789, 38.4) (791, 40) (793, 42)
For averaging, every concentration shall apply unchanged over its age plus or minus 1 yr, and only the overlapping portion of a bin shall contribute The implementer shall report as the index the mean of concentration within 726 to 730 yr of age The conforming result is 46.2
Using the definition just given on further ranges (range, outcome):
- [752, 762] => 31.3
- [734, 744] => 42.7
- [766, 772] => 34.9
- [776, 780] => 41.7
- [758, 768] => 30.6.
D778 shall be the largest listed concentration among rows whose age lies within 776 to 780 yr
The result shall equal 42.5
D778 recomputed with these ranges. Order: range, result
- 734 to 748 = 43.5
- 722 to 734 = 46.7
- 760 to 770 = 36.3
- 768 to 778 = 40.9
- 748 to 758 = 37.8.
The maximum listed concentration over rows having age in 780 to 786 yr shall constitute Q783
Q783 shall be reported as 41.2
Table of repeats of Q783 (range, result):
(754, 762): 31.4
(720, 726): 46.4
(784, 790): 38.4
